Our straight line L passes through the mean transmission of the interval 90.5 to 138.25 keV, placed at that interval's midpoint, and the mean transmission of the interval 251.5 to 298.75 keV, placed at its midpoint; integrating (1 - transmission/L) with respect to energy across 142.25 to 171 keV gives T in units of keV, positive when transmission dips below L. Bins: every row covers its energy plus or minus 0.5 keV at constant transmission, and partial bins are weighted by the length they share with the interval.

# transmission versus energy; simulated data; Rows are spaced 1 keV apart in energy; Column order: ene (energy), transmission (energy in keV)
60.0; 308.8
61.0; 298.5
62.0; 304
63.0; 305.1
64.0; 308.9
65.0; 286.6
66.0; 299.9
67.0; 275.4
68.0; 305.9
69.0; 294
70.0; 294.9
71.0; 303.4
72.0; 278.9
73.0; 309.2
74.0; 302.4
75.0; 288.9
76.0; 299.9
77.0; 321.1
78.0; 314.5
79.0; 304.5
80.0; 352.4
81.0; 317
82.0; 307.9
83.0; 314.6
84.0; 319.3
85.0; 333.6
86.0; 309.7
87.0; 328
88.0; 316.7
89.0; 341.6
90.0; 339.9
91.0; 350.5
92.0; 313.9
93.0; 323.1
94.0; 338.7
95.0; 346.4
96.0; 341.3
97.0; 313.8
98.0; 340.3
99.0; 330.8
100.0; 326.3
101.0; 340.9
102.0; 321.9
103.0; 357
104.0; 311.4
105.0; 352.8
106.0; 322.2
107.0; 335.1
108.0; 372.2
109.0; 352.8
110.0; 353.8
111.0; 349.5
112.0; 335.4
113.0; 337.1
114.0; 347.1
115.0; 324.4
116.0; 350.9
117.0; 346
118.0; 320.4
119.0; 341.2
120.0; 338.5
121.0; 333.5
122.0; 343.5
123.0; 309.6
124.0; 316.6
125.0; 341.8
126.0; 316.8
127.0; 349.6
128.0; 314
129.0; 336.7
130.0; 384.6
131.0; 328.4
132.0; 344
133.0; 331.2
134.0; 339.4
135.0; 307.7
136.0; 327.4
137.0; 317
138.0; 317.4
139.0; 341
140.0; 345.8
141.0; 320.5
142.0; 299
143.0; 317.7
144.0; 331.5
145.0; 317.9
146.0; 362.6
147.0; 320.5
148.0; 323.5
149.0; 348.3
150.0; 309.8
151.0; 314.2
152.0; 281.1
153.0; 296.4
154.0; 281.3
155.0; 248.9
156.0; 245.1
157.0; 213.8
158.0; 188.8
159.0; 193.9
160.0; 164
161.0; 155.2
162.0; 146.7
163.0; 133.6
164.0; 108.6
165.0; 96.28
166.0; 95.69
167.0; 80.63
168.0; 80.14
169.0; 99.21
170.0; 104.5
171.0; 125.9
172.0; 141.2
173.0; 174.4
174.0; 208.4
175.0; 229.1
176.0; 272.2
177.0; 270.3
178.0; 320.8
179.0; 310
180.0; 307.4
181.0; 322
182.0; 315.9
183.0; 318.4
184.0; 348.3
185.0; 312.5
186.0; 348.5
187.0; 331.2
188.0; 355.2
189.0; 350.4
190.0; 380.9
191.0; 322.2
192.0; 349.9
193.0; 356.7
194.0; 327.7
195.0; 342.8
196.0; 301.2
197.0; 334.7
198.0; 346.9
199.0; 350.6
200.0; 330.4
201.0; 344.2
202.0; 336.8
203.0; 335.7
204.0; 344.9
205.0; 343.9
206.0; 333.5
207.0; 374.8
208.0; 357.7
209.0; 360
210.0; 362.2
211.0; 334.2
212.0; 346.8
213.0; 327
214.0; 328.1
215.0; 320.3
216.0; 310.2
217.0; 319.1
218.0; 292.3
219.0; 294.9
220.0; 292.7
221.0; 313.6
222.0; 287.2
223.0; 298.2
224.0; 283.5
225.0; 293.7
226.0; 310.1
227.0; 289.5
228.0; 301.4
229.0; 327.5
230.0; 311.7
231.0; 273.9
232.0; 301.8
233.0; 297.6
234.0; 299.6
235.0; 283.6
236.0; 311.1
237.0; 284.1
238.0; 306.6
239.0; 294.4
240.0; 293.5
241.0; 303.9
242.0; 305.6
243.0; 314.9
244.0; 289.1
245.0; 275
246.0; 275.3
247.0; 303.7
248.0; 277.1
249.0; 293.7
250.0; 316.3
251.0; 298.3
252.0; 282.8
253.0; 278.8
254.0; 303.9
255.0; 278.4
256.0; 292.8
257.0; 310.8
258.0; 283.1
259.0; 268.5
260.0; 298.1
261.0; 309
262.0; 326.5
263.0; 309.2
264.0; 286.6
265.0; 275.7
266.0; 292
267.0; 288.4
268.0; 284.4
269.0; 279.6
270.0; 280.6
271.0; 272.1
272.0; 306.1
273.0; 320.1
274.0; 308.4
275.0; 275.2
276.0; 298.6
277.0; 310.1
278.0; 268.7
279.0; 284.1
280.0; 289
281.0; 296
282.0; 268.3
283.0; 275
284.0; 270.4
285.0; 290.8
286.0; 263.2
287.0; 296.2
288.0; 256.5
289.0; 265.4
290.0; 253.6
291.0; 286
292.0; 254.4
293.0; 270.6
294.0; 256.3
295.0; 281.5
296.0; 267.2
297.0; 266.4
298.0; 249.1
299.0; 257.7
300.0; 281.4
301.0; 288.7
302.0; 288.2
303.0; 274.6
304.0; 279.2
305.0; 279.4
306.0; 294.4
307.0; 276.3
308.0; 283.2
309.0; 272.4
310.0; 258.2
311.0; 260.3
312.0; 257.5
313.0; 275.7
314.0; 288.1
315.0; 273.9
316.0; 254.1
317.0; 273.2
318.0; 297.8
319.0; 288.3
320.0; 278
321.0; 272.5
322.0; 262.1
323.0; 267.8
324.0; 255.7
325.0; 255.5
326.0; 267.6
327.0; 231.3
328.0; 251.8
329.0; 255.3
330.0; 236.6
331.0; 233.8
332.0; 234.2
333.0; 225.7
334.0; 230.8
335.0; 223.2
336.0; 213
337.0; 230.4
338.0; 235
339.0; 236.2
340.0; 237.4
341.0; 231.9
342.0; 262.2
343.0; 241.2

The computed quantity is 9.24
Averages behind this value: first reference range 335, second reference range 283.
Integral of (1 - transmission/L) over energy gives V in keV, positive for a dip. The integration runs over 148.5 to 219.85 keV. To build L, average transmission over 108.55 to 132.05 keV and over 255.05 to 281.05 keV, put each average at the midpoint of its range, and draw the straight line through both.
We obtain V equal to 9.0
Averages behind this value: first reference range 338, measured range 277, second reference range 293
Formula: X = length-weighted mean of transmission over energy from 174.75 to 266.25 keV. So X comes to 313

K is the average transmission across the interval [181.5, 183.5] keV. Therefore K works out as 317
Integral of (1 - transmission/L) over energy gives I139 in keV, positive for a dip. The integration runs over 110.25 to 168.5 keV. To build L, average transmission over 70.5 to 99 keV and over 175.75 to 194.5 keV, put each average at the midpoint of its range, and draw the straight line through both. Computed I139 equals 6.8 keV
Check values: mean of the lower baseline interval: 321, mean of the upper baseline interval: 328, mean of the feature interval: 287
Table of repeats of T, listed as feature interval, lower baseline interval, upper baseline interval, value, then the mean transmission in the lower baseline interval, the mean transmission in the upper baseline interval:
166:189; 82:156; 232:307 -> 5.03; 329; 286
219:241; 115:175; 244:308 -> -1.56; 267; 284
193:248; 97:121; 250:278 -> -1.63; 339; 293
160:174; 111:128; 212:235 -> 8.61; 334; 304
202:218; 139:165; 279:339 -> -4.63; 261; 265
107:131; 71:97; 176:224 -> -1.24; 320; 329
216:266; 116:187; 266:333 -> -4.22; 274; 273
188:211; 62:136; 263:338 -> -3.59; 326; 270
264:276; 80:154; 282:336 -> -0.47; 331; 265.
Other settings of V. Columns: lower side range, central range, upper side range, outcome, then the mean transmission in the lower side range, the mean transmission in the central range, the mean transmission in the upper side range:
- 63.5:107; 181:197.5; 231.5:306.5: -2.0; 319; 337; 287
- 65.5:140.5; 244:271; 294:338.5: -1.0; 327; 291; 262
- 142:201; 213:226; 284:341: -2.0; 264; 304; 262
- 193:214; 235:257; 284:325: 1.3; 342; 294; 272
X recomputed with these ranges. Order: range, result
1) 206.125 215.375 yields 346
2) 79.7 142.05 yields 333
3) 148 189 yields 233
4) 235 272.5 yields 293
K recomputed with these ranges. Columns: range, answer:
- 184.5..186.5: 330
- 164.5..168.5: 88.2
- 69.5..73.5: 297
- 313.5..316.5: 272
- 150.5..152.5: 298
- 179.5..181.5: 315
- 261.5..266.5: 298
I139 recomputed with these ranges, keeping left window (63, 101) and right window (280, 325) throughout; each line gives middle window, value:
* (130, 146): -1.2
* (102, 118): -1.6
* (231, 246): -0.5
